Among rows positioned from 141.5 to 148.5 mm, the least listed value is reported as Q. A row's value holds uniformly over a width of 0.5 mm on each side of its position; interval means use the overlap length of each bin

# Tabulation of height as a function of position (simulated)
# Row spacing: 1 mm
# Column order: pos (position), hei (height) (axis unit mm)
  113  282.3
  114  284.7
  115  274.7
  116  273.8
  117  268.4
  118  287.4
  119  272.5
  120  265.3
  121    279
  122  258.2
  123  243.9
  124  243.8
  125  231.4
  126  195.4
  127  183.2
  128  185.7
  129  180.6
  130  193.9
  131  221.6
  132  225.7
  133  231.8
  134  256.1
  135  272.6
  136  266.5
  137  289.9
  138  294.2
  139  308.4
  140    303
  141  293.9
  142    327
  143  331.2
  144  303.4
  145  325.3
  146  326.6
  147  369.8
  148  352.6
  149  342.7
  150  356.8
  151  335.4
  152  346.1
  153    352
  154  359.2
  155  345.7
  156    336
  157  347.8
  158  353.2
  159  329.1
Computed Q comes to 303.4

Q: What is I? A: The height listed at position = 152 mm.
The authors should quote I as 346.1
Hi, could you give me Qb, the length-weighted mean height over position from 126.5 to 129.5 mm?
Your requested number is 183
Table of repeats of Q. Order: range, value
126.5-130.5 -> 180.6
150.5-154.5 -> 335.4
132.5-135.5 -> 231.8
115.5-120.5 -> 265.3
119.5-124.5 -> 243.8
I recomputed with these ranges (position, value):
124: 243.8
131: 221.6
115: 274.7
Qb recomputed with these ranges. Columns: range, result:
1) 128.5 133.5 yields 211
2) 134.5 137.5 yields 276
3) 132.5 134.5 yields 244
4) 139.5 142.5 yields 308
